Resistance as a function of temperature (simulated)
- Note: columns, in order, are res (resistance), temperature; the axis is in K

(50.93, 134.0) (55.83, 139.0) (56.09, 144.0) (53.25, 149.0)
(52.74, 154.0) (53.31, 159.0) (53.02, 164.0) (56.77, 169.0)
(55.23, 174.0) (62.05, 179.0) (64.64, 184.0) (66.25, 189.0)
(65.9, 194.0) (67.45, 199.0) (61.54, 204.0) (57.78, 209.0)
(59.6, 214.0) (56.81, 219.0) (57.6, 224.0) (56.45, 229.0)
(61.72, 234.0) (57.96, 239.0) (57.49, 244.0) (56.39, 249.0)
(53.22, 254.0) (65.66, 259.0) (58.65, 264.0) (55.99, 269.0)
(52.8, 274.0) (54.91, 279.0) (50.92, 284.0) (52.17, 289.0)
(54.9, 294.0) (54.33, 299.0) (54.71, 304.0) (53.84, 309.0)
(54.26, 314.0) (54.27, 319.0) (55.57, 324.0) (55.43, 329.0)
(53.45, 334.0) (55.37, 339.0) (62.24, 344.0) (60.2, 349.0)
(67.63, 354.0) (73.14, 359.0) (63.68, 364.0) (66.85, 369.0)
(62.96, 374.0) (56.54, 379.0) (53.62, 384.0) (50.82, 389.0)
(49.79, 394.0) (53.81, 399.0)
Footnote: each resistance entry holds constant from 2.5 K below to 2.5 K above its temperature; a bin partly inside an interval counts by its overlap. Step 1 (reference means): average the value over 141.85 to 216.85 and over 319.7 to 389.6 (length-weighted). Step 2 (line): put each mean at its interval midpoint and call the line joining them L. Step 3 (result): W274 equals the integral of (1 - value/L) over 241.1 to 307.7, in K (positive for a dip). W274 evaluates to 4.5 K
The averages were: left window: 59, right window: 59.9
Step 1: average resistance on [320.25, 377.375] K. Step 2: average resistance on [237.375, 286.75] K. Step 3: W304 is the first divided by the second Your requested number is 1.1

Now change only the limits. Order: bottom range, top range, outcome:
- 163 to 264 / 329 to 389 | 1.02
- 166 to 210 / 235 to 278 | 0.92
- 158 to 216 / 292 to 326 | 0.90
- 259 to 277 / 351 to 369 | 1.19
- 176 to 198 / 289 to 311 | 0.84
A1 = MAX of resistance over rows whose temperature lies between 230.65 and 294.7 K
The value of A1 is 65.66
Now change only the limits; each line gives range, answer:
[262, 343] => 58.65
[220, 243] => 61.72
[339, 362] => 73.14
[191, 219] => 67.45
